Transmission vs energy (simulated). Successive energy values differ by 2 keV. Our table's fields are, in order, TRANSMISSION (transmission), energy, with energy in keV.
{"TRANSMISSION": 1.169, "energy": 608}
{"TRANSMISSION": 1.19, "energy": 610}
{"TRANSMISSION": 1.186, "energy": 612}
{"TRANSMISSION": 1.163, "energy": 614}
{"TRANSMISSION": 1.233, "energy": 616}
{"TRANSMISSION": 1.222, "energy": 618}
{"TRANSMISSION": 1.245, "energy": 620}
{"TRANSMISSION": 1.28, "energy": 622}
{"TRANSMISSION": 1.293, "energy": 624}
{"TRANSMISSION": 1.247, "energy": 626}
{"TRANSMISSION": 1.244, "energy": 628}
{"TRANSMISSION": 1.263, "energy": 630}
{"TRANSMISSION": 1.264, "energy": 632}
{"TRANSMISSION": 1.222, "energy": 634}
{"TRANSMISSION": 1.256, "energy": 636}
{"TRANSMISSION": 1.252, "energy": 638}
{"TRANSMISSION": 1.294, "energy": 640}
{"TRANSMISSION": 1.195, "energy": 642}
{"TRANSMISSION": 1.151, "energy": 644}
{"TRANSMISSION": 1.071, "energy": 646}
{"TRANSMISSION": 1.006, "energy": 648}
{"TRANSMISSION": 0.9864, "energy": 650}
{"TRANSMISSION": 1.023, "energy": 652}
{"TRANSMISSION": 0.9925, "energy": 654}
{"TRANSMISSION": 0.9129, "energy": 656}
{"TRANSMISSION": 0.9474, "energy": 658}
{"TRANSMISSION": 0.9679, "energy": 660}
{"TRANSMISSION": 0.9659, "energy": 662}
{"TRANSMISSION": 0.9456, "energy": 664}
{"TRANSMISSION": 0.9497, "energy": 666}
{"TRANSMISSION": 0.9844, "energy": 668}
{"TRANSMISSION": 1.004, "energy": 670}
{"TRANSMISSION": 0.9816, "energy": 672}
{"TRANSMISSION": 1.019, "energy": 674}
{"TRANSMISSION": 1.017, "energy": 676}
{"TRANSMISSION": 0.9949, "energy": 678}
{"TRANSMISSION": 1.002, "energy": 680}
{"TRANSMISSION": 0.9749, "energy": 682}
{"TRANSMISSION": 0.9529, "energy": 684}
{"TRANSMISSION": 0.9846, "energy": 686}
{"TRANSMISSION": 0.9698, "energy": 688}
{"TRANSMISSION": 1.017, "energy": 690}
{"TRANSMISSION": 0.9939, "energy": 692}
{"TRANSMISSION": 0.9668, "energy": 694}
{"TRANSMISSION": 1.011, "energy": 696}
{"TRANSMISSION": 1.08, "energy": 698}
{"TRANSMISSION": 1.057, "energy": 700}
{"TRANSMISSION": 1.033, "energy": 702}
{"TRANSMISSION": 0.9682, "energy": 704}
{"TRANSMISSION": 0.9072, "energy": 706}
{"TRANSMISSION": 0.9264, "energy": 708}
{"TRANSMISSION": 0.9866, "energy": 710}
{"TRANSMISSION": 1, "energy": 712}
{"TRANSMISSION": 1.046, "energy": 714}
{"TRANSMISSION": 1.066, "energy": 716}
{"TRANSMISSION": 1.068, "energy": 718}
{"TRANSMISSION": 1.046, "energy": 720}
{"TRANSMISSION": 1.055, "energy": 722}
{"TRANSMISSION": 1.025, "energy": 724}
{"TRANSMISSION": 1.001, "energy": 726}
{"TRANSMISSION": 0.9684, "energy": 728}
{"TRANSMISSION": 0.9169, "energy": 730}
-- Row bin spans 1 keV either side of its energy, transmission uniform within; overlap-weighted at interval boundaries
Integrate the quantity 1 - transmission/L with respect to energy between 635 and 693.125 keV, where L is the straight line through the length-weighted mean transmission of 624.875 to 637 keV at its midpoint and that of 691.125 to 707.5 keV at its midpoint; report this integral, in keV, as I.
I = 5.2 keV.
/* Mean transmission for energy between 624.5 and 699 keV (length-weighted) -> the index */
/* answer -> 1.06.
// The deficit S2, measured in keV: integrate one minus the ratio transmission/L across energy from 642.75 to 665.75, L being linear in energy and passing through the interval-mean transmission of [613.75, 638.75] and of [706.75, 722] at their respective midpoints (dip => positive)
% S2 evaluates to 3.5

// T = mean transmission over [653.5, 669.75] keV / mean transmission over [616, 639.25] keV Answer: 0.8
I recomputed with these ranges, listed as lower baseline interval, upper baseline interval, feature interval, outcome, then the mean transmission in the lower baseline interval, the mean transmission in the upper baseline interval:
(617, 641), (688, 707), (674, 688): 1.0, 1.26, 1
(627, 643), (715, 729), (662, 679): 2.6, 1.25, 1.03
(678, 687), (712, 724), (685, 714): 0.5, 0.98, 1.05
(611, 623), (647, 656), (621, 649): -2.9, 1.22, 0.992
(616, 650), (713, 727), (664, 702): 4.0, 1.21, 1.04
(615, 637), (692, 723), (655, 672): 2.7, 1.25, 1.01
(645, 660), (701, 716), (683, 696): 0.1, 0.99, 0.987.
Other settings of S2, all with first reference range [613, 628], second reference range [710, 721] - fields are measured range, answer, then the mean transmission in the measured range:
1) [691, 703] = 0.6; 1.02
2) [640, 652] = 0.9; 1.09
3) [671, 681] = 1.1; 1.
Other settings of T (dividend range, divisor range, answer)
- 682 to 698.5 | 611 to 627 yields 0.81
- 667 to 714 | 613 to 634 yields 0.80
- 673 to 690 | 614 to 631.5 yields 0.79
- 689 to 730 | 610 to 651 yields 0.84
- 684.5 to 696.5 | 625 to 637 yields 0.79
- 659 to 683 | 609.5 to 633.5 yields 0.80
